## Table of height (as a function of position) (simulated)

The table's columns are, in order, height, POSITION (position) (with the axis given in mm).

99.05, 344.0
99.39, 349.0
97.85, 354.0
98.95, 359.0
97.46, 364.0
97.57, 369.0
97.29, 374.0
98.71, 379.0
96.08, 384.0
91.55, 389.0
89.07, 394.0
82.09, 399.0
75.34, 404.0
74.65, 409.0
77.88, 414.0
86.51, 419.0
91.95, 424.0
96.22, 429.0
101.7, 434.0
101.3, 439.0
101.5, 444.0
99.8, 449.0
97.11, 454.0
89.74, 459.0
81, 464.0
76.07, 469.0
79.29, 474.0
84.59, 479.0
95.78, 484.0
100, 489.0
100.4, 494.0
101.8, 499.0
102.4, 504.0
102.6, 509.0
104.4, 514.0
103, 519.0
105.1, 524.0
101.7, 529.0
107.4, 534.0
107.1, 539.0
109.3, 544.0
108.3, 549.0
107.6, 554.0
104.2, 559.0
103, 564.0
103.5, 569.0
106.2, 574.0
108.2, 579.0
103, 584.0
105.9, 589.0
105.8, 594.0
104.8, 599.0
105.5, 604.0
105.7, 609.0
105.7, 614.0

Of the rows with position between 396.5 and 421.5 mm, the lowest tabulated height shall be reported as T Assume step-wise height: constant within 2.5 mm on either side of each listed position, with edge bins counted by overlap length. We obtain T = 74.65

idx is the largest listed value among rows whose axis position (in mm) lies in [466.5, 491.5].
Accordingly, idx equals 100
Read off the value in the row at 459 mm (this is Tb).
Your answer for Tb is 89.74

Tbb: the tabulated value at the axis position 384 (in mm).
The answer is 96.08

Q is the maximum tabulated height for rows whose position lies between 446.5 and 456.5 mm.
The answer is 99.8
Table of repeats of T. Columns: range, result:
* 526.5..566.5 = 101.7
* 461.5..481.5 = 76.07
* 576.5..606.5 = 103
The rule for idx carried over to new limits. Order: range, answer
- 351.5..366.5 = 98.95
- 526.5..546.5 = 109.3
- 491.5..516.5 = 104.4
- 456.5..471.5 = 89.74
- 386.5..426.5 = 91.95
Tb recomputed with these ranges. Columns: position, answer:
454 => 97.11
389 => 91.55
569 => 103.5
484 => 95.78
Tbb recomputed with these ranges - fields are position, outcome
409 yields 74.65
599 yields 104.8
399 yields 82.09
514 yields 104.4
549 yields 108.3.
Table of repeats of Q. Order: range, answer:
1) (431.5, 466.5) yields 101.7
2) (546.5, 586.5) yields 108.3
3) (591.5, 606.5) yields 105.8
